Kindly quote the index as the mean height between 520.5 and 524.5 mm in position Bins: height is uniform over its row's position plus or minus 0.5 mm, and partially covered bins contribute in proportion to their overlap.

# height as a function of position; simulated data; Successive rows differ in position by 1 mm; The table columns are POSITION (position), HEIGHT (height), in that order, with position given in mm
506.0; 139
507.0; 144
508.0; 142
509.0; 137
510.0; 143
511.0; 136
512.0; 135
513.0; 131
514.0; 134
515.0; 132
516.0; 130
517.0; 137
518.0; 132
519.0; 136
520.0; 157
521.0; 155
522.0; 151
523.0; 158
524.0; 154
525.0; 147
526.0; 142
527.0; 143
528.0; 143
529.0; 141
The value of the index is 154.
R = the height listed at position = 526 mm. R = 142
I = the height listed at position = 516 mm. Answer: 130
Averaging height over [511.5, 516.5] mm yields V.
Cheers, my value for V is 132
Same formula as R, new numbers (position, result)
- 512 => 135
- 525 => 147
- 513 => 131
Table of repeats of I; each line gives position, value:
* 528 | 143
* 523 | 158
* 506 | 139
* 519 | 136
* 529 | 141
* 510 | 143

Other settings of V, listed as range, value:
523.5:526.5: 148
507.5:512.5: 139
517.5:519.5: 134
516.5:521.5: 143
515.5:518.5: 133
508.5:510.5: 140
